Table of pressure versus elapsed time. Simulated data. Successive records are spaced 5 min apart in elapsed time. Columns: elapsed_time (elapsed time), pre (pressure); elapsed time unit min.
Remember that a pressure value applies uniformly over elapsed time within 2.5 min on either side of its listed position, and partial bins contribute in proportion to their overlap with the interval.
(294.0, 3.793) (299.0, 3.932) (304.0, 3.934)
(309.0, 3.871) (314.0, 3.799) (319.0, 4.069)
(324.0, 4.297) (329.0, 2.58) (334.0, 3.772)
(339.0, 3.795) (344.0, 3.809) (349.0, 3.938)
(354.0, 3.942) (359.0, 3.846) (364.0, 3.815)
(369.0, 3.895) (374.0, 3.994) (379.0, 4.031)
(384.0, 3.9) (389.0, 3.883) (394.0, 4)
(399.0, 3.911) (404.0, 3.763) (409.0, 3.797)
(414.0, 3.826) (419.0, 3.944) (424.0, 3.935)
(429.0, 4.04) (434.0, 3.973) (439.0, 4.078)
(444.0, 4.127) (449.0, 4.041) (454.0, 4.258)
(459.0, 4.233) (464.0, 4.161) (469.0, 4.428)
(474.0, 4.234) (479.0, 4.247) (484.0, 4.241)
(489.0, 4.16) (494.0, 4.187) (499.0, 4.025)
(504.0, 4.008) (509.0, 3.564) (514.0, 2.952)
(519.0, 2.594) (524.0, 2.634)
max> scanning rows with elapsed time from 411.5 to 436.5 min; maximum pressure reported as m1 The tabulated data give 4.04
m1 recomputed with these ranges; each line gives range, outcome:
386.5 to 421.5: 4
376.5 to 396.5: 4.031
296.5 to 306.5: 3.934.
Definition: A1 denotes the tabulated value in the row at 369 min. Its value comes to 3.895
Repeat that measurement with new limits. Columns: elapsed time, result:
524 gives 2.634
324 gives 4.297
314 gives 3.799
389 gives 3.883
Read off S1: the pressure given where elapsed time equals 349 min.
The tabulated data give 3.938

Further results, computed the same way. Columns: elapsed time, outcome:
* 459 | 4.233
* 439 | 4.078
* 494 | 4.187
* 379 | 4.031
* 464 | 4.161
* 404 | 3.763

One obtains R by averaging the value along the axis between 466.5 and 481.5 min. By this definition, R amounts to 4.3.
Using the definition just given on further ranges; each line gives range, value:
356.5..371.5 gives 3.85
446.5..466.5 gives 4.17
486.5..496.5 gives 4.17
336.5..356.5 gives 3.87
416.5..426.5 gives 3.94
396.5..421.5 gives 3.85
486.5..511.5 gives 3.99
